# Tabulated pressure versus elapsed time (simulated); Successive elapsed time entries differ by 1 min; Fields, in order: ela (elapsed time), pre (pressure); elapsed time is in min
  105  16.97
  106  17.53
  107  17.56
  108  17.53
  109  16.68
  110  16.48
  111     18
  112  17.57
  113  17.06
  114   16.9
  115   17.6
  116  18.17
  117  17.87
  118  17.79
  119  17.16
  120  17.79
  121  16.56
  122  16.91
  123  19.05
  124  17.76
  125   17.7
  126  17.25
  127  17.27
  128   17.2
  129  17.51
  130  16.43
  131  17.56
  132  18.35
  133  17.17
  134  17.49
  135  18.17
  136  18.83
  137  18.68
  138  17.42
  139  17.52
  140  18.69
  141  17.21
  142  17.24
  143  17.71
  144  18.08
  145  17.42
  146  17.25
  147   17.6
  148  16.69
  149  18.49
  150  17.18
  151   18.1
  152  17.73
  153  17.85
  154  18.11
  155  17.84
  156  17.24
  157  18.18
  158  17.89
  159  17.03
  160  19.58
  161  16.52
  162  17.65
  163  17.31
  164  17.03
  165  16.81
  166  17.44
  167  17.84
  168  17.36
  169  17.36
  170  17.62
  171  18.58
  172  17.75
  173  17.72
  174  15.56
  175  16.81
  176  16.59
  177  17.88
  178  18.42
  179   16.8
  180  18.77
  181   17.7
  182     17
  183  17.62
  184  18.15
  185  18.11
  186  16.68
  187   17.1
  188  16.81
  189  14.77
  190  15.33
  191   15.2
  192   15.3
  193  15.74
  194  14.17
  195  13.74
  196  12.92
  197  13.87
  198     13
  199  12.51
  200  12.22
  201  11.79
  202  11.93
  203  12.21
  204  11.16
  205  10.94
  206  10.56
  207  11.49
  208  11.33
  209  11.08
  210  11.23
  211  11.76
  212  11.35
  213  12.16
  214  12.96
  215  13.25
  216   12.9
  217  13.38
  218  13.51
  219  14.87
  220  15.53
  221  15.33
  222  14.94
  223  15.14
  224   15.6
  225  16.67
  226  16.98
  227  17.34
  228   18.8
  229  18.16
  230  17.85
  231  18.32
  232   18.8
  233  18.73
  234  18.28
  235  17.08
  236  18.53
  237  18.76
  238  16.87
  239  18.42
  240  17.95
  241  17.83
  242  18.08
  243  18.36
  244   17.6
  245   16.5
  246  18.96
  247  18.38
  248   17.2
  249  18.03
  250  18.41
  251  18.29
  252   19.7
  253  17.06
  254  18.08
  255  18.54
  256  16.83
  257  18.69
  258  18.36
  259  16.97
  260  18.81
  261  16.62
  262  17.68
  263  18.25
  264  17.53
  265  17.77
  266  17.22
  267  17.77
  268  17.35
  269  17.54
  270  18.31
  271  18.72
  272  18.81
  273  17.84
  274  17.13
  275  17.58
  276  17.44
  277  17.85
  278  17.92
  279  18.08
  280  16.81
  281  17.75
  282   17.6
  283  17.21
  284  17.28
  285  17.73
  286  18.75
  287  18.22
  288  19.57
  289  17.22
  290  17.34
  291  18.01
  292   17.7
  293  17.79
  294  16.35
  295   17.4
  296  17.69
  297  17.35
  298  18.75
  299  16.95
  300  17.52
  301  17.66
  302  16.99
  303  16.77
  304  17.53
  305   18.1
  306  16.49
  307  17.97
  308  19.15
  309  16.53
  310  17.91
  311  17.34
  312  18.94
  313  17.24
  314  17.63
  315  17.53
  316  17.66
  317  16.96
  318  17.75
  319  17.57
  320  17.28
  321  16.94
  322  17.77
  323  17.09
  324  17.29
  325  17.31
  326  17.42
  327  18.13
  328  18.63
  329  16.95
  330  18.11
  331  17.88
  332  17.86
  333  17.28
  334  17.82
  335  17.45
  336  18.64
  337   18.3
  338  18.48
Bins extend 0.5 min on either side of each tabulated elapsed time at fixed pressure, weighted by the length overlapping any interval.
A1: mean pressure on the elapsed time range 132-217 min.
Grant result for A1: 16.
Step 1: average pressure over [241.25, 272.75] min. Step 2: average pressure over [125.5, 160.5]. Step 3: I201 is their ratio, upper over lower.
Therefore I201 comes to 1.0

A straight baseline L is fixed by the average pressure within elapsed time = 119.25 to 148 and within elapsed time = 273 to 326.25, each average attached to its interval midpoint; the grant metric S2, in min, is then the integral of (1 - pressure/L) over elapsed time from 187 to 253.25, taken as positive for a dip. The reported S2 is 8.4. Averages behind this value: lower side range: 17.6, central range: 15.4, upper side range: 17.6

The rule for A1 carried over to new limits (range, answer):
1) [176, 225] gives 14.3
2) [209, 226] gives 13.8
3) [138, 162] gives 17.7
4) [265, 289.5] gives 17.8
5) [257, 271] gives 17.8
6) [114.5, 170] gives 17.6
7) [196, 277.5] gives 16.1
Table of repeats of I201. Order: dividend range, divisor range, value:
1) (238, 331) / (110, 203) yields 1.05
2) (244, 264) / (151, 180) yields 1.02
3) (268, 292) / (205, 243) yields 1.16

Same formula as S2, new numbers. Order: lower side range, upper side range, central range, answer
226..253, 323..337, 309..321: 0.2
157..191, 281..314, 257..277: -0.3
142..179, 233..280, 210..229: 3.4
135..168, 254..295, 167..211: 6.5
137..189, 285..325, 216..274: 0.4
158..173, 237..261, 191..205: 3.6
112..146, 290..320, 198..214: 5.4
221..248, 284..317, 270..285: -0.1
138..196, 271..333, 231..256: -0.9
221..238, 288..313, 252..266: -0.3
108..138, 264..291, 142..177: 0.2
